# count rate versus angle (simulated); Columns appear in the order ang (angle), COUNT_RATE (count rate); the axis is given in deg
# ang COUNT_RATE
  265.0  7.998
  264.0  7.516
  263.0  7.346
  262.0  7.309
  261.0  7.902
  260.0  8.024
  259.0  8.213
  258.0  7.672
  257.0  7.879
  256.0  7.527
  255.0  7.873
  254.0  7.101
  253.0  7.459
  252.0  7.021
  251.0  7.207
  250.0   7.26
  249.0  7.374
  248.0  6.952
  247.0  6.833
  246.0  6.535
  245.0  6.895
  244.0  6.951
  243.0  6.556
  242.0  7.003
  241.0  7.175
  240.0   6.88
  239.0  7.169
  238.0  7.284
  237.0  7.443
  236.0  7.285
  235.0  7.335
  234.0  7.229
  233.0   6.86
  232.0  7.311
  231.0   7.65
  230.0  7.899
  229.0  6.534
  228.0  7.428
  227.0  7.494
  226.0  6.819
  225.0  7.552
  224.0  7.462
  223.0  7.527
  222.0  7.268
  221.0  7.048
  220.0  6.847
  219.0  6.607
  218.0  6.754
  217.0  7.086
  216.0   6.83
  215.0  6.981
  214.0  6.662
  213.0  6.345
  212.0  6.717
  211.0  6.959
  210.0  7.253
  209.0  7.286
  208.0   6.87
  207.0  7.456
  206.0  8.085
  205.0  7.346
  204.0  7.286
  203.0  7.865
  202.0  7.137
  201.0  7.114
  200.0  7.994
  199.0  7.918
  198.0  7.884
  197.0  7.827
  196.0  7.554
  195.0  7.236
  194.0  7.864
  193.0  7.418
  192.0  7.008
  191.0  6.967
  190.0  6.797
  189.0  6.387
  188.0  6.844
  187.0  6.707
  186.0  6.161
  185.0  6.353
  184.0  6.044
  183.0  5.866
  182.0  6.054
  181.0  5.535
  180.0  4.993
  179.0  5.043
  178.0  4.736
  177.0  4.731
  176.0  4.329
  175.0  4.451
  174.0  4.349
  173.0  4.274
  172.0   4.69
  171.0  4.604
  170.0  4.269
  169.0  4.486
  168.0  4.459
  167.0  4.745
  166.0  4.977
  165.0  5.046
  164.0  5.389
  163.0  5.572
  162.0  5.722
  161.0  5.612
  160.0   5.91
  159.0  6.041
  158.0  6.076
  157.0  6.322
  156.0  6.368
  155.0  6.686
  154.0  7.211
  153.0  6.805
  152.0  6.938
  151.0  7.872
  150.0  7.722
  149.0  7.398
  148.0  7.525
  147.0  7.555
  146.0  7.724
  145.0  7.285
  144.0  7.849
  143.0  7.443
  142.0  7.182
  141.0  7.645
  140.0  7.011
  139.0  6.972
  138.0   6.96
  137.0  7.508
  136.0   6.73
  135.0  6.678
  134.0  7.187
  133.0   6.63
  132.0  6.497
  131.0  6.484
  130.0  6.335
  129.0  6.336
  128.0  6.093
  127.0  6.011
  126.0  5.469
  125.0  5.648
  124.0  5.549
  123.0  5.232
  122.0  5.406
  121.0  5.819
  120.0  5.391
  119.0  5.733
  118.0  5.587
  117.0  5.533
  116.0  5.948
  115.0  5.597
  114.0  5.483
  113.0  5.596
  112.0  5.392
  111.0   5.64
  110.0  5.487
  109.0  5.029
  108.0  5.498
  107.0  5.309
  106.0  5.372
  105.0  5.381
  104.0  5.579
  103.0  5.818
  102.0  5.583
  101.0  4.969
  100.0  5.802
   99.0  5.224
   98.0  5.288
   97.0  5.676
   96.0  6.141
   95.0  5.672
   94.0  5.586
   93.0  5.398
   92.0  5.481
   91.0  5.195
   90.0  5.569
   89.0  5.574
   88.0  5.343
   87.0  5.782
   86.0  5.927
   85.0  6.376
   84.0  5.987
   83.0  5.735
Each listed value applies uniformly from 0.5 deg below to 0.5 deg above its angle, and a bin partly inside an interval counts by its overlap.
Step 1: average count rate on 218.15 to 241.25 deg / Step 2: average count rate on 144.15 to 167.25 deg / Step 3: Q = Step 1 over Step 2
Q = 1.11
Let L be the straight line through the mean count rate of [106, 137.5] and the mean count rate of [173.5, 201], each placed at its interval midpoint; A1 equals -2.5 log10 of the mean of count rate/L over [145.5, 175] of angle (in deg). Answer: 0.04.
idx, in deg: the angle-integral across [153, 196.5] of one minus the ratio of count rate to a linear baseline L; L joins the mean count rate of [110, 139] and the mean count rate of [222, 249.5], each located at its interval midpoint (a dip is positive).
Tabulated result 5.11 deg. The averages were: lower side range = 6.02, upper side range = 7.17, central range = 5.78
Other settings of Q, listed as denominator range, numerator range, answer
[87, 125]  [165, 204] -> 1.10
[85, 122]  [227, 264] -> 1.31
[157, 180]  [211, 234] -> 1.41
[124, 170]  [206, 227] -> 1.09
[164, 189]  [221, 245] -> 1.39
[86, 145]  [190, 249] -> 1.21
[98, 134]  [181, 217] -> 1.24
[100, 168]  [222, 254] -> 1.16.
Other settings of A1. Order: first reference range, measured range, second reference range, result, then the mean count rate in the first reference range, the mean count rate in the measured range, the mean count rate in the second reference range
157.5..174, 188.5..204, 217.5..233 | -0.20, 5.09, 7.39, 7.2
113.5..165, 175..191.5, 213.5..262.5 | 0.17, 6.45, 5.8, 7.22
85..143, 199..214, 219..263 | -0.06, 5.89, 7.27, 7.27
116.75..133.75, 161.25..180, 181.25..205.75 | 0.36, 5.89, 4.79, 7.06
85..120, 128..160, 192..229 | -0.13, 5.55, 6.97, 7.26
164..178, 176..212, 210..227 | -0.17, 4.61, 6.78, 6.99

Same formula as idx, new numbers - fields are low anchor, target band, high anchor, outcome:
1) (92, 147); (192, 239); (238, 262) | -2.1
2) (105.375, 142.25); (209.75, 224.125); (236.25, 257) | -0.1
